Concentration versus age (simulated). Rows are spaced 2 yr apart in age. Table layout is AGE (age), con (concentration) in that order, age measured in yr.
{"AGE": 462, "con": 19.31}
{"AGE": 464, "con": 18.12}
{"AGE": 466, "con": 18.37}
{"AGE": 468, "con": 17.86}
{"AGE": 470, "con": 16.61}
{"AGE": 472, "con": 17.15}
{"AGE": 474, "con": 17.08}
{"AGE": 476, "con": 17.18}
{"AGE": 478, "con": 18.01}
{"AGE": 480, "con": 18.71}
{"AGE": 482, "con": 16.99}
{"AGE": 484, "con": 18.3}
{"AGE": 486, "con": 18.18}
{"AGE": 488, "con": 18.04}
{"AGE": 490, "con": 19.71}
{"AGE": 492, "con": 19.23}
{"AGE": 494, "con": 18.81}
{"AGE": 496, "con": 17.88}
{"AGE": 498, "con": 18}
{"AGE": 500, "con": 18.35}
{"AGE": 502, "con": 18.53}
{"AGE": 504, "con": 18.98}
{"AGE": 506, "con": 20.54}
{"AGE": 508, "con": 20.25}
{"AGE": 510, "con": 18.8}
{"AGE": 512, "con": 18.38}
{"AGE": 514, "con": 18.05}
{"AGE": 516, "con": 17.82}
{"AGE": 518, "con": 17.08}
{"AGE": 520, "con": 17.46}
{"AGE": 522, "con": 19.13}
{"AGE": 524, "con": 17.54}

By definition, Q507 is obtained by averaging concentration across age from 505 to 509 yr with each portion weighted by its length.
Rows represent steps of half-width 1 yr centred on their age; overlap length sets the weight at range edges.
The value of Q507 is 20.4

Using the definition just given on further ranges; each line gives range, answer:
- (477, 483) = 17.9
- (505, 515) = 19.2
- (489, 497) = 18.9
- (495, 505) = 18.3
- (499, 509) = 19.3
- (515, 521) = 17.5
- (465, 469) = 18.1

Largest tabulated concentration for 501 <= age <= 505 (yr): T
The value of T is 18.98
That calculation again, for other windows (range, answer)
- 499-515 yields 20.54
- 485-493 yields 19.71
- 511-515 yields 18.38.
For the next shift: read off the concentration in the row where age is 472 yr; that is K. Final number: 17.15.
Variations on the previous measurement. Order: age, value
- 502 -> 18.53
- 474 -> 17.08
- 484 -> 18.3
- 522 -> 19.13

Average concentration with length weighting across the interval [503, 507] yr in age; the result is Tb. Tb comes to 19.8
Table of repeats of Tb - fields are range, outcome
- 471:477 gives 17.1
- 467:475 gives 17.2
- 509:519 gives 18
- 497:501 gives 18.2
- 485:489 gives 18.1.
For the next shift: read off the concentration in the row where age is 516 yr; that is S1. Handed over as 17.82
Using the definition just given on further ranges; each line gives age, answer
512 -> 18.38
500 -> 18.35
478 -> 18.01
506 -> 20.54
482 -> 16.99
